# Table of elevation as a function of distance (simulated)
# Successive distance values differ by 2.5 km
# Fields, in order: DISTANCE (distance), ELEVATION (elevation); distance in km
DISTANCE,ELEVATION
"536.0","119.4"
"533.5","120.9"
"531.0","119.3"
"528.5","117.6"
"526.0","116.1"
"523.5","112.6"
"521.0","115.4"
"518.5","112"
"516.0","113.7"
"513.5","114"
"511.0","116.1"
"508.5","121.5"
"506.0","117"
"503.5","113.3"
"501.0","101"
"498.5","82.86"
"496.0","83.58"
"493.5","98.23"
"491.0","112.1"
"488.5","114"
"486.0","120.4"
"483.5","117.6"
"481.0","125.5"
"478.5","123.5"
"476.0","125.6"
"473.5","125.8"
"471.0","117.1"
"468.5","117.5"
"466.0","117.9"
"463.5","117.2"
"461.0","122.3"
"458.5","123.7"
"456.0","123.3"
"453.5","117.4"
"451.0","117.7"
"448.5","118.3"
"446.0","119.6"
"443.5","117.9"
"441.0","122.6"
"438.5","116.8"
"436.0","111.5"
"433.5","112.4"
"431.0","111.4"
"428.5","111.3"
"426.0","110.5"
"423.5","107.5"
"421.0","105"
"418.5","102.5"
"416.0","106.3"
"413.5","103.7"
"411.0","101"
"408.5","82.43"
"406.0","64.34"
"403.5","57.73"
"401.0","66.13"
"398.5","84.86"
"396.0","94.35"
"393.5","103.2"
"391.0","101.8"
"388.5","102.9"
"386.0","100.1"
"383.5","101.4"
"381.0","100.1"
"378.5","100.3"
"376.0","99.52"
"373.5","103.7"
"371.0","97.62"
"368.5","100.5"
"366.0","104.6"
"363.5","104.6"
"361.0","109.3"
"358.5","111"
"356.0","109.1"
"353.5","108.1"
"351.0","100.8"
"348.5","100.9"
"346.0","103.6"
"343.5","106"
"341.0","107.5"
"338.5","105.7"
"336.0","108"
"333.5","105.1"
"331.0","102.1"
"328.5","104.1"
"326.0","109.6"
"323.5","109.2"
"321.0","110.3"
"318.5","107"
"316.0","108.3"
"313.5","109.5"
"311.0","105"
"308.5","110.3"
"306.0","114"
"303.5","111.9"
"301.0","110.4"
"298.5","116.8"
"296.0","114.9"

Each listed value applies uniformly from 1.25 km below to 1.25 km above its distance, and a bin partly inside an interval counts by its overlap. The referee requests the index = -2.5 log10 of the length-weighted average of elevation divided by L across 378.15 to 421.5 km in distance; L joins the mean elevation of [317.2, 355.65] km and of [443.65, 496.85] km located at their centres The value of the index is 0.20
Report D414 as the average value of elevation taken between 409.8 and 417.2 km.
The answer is 104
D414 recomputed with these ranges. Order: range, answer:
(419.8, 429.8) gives 109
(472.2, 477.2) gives 126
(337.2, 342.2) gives 107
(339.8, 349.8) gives 104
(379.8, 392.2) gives 101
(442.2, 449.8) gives 119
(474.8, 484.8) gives 123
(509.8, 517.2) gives 115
